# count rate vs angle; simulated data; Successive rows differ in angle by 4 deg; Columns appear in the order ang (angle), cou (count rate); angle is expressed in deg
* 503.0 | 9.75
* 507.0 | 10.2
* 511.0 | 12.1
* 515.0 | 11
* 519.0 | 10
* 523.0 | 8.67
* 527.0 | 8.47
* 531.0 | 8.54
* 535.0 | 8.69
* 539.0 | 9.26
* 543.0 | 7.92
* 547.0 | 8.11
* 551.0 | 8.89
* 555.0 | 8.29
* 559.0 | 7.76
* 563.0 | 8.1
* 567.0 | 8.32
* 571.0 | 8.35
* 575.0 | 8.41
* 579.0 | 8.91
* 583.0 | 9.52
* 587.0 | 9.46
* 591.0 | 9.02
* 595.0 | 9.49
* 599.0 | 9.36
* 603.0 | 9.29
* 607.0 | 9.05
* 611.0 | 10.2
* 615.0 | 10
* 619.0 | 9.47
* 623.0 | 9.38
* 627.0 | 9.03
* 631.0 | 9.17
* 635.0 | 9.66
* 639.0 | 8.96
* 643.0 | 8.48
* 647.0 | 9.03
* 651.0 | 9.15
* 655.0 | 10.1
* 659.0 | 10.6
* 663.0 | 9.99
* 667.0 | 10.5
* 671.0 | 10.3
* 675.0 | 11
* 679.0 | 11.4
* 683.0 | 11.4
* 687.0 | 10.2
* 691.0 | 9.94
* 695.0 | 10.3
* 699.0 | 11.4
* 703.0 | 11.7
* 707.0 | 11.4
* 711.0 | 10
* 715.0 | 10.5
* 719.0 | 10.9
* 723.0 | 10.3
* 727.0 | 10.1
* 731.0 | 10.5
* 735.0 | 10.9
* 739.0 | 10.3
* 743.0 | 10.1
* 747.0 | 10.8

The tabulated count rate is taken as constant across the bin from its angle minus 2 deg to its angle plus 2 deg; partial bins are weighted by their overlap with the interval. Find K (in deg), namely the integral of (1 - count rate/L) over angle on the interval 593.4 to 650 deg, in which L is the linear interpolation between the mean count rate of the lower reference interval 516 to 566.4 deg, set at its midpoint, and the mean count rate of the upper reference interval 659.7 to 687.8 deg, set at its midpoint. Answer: 3.1 deg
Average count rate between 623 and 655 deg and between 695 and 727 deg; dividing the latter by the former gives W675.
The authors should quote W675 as 1.2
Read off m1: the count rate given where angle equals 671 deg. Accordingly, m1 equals 10.3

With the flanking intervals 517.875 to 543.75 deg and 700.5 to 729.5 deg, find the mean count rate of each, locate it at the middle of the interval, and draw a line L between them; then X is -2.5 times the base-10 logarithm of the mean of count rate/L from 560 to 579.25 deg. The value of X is 0.11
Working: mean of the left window 8.79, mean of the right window 10.7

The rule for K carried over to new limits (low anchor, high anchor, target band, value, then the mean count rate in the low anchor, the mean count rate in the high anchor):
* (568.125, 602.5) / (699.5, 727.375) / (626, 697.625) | 0.8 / 9.06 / 10.8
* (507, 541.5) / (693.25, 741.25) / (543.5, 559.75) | 2.5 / 9.6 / 10.7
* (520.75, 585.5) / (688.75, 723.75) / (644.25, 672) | 0.4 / 8.53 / 10.7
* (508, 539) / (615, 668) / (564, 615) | 2.3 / 9.63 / 9.5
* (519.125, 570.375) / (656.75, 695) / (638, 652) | 1.7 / 8.47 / 10.6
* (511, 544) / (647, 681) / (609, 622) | 0.1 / 9.29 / 10.3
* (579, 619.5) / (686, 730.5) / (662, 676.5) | -0.4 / 9.46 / 10.6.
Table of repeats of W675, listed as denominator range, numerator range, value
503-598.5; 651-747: 1.17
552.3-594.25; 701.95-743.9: 1.23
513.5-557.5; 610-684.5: 1.11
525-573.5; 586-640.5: 1.12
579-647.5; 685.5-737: 1.14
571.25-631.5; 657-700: 1.14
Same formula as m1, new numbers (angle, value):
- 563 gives 8.1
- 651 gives 9.15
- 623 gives 9.38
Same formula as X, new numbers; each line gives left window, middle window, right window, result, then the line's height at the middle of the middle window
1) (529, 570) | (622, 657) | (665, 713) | 0.082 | 9.94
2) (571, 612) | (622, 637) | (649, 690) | 0.057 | 9.81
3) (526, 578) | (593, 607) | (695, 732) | -0.028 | 9.1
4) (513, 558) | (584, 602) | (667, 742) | 0.017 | 9.49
